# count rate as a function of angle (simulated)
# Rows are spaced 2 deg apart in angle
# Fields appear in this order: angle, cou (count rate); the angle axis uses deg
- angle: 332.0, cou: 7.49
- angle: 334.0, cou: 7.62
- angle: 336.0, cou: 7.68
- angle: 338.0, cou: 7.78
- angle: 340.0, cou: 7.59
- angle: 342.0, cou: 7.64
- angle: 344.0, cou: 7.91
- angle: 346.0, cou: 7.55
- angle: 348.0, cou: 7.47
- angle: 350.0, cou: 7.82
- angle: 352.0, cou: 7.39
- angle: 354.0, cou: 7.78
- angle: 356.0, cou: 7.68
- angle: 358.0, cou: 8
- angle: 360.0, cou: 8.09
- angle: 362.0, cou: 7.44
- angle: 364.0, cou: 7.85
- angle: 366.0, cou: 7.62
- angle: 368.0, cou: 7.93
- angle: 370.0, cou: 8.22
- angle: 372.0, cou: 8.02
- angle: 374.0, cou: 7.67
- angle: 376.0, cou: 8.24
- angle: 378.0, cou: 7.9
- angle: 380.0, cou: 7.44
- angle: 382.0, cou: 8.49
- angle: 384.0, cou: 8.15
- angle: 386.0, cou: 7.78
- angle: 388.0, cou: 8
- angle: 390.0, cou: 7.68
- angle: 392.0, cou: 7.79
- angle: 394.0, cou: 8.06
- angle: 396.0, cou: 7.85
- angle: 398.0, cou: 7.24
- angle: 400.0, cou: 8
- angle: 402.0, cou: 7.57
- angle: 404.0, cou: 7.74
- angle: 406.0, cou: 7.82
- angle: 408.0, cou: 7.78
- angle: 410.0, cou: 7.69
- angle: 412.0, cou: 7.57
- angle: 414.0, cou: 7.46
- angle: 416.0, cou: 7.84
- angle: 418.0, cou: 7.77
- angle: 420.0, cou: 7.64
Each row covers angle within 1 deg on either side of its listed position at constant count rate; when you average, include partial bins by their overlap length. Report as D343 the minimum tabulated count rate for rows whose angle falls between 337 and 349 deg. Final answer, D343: 7.47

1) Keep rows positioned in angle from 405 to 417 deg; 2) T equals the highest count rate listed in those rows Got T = 7.84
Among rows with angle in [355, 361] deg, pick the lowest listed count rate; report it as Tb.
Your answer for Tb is 7.68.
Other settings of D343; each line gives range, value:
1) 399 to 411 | 7.57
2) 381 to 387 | 7.78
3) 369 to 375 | 7.67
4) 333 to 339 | 7.62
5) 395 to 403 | 7.24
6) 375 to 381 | 7.44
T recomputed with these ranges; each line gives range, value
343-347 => 7.91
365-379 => 8.24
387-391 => 8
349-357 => 7.82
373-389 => 8.49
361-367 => 7.85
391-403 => 8.06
